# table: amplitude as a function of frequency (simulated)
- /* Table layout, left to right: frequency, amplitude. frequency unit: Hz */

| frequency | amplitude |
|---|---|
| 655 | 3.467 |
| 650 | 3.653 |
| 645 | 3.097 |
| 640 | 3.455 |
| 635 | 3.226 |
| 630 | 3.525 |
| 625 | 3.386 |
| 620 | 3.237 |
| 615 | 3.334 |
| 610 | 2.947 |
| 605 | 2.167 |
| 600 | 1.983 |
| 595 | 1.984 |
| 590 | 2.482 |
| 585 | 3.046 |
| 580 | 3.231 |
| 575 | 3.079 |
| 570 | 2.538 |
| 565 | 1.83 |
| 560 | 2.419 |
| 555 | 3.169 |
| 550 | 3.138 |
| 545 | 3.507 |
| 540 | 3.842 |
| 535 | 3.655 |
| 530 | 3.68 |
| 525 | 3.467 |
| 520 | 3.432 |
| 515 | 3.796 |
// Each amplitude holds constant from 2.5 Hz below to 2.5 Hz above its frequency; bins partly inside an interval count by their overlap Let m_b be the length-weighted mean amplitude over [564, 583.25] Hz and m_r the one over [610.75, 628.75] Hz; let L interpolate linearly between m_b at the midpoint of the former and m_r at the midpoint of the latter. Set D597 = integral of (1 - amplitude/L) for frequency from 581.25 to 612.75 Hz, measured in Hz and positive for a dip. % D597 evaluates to 5.7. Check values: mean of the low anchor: 2.75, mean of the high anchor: 3.3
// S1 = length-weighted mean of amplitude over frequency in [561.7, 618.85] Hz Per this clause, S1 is 2.61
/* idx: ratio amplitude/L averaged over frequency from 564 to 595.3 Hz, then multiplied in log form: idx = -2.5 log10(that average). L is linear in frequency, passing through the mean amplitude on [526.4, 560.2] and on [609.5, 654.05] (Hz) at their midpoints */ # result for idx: 0.25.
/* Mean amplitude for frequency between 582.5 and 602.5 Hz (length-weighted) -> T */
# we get 2.37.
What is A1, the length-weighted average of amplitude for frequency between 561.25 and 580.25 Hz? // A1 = 2.59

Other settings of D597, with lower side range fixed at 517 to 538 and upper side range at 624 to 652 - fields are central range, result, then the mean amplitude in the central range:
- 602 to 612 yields 2.70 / 2.51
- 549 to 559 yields 1.36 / 3.05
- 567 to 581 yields 2.46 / 2.88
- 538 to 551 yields 0.07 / 3.52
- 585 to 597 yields 3.65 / 2.41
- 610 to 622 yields 0.72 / 3.22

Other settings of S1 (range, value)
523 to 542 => 3.66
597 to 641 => 3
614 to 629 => 3.34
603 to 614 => 2.68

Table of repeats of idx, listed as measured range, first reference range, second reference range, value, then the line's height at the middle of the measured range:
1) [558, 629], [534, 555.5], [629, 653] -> 0.26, 3.43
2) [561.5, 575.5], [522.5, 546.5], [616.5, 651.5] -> 0.42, 3.54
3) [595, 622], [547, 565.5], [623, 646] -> 0.19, 3.15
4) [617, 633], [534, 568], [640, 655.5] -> -0.02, 3.32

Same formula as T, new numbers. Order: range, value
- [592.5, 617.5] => 2.48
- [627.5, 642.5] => 3.4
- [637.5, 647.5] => 3.28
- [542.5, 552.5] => 3.32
